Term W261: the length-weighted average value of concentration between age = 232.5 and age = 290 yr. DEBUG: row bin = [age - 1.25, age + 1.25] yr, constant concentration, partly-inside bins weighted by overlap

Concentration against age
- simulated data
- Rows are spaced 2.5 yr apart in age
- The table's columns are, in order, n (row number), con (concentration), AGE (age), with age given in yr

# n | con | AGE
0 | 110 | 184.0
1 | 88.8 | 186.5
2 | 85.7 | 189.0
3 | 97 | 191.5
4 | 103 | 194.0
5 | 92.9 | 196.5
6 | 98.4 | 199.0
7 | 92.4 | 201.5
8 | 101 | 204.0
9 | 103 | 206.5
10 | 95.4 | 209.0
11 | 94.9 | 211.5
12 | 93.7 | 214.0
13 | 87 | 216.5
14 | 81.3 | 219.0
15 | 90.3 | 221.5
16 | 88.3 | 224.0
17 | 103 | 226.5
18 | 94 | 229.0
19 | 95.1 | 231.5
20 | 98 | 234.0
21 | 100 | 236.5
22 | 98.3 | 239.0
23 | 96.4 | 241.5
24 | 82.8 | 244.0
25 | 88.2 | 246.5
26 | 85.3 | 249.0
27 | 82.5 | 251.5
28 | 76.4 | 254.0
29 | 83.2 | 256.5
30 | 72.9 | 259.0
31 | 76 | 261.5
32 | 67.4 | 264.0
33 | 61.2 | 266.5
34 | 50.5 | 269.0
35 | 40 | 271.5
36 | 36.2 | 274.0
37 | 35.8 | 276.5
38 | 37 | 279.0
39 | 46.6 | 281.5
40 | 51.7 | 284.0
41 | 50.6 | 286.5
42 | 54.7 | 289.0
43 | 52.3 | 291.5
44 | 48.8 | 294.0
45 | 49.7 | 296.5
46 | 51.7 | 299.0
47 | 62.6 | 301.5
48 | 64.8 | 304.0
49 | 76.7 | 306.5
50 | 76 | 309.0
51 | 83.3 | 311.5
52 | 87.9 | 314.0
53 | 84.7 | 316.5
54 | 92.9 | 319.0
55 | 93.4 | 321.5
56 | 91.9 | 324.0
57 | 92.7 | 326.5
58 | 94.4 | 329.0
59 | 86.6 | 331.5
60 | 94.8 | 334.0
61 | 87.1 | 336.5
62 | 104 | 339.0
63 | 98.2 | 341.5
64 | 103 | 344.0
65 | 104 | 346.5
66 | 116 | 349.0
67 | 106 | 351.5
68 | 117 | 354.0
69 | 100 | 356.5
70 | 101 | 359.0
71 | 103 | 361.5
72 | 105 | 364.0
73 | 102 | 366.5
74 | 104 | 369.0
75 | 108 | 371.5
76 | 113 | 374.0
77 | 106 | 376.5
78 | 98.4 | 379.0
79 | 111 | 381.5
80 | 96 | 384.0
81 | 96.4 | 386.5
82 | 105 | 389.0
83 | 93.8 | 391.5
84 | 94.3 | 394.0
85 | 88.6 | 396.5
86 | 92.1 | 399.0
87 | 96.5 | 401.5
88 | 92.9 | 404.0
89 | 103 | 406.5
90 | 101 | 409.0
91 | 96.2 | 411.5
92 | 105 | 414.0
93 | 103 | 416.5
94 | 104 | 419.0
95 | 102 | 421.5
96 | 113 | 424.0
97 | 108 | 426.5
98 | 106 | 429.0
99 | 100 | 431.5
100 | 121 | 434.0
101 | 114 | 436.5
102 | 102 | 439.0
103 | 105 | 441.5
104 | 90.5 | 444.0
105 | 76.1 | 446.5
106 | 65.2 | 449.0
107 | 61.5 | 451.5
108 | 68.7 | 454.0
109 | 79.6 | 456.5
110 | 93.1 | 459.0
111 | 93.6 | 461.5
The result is 68.5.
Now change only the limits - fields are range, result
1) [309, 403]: 98.4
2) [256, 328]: 64.5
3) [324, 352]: 98.3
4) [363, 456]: 98.4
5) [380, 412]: 97.5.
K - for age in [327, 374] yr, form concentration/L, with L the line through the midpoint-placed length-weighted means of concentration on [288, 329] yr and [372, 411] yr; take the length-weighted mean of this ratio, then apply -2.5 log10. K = -0.179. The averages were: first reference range 73.5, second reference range 99.3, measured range 102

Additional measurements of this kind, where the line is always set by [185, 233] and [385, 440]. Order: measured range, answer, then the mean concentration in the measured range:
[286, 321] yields 0.40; 67.8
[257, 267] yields 0.33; 71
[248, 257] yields 0.17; 81.6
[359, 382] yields -0.05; 105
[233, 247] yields 0.01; 94.2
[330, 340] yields 0.07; 92.9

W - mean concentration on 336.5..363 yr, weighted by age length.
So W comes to 104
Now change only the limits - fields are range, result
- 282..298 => 51.1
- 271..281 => 37.7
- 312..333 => 90.4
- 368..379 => 107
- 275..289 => 45.1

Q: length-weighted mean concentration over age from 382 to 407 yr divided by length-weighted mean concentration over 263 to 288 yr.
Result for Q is 2.0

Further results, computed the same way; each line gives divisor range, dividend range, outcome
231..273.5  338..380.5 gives 1.34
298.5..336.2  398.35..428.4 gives 1.22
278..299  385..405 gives 1.93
